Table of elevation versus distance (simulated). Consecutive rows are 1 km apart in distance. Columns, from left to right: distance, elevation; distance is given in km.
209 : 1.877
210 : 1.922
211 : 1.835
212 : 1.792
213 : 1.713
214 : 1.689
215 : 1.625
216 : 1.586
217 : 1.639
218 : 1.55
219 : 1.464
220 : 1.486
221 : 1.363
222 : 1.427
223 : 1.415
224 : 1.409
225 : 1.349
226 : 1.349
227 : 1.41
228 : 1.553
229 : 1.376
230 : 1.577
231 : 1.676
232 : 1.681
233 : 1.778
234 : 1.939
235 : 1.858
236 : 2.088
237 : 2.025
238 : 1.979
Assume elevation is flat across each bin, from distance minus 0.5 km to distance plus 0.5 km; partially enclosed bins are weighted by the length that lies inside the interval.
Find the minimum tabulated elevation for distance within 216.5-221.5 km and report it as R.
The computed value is 1.363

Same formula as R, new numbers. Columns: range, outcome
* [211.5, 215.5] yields 1.625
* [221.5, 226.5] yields 1.349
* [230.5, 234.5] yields 1.676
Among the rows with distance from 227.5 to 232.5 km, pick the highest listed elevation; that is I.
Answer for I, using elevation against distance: 1.681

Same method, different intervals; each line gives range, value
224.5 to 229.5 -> 1.553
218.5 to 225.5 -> 1.486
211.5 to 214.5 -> 1.792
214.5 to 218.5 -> 1.639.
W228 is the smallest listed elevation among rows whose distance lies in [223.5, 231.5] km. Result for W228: 1.349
